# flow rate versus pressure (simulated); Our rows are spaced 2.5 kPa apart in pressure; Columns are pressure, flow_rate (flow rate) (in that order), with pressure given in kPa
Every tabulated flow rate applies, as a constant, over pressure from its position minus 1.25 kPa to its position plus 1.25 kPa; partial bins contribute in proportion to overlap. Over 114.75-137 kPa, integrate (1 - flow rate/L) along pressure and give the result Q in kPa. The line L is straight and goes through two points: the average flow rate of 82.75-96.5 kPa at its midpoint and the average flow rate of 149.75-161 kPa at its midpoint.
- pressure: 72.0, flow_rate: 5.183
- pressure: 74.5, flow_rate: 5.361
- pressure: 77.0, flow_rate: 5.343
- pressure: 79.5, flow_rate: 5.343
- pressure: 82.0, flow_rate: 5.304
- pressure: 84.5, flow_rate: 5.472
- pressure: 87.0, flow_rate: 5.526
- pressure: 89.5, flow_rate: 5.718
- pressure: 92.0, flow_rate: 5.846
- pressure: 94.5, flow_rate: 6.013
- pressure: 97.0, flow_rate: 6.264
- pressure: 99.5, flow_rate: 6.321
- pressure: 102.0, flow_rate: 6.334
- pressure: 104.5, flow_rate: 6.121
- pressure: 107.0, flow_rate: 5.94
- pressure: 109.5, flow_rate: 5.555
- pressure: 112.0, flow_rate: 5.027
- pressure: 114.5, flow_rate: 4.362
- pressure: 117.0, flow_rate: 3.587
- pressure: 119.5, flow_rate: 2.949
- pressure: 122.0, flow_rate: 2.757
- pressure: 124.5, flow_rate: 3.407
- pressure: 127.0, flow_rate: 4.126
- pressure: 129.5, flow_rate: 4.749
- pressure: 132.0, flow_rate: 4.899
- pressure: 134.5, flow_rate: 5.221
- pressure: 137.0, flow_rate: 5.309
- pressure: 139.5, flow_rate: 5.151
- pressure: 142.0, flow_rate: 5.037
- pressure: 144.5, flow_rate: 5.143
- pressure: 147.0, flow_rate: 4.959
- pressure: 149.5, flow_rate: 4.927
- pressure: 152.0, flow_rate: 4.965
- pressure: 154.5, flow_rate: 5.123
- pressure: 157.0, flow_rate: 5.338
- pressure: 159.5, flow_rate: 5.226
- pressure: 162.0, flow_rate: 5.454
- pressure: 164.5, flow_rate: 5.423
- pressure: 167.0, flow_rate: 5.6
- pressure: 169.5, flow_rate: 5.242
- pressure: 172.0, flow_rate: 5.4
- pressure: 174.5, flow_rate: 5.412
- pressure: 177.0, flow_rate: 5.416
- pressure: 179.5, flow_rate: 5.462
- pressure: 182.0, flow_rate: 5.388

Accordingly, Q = 5.5 kPa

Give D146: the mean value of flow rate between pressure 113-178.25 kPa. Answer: 4.82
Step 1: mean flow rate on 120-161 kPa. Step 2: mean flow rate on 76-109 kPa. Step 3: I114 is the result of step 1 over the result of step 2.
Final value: 0.8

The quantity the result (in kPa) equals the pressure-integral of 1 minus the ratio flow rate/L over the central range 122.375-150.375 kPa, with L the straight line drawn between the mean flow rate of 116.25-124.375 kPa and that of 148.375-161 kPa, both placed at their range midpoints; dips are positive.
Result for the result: -4.85 kPa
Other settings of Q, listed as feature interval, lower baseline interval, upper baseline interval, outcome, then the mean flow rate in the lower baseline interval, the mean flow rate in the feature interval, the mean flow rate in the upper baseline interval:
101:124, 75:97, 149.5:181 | 3.50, 5.6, 4.68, 5.32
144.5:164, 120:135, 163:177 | -0.92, 4.08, 5.15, 5.42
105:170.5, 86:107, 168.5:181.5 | 9.64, 6.02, 4.84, 5.39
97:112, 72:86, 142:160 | -2.07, 5.35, 5.99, 5.09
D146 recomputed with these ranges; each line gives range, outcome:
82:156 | 5.07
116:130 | 3.53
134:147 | 5.15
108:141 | 4.41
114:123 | 3.35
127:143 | 4.99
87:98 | 5.9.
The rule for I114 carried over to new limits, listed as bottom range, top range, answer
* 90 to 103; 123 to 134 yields 0.71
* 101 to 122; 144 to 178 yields 1.09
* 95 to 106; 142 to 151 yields 0.80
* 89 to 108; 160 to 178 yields 0.89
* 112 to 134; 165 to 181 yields 1.37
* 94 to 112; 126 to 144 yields 0.82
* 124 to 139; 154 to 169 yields 1.14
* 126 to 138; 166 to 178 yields 1.11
